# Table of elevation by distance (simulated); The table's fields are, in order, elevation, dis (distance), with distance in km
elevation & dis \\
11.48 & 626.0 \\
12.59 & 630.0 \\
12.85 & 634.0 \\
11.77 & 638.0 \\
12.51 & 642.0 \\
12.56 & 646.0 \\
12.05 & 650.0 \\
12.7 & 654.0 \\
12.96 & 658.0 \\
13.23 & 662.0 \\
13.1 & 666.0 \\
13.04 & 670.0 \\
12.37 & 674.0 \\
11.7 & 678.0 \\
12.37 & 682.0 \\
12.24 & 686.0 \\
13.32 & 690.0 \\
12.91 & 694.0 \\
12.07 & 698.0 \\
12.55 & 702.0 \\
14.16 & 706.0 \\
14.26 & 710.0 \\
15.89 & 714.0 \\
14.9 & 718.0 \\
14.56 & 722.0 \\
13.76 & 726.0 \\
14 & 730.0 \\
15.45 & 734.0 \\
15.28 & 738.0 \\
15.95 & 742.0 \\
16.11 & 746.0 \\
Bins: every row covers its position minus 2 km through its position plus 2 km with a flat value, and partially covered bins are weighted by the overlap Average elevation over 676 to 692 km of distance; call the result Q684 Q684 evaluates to 12.4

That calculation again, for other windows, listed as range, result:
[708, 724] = 14.9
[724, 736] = 14.4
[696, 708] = 12.9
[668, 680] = 12.4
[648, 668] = 12.8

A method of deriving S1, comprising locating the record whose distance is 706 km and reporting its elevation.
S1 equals 14.16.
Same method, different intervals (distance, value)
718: 14.9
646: 12.56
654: 12.7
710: 14.26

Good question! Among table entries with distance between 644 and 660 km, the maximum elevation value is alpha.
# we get 12.96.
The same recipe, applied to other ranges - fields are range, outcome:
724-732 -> 14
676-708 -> 14.16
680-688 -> 12.37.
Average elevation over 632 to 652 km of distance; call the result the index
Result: 12.3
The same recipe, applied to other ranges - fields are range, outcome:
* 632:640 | 12.3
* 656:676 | 12.9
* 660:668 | 13.2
